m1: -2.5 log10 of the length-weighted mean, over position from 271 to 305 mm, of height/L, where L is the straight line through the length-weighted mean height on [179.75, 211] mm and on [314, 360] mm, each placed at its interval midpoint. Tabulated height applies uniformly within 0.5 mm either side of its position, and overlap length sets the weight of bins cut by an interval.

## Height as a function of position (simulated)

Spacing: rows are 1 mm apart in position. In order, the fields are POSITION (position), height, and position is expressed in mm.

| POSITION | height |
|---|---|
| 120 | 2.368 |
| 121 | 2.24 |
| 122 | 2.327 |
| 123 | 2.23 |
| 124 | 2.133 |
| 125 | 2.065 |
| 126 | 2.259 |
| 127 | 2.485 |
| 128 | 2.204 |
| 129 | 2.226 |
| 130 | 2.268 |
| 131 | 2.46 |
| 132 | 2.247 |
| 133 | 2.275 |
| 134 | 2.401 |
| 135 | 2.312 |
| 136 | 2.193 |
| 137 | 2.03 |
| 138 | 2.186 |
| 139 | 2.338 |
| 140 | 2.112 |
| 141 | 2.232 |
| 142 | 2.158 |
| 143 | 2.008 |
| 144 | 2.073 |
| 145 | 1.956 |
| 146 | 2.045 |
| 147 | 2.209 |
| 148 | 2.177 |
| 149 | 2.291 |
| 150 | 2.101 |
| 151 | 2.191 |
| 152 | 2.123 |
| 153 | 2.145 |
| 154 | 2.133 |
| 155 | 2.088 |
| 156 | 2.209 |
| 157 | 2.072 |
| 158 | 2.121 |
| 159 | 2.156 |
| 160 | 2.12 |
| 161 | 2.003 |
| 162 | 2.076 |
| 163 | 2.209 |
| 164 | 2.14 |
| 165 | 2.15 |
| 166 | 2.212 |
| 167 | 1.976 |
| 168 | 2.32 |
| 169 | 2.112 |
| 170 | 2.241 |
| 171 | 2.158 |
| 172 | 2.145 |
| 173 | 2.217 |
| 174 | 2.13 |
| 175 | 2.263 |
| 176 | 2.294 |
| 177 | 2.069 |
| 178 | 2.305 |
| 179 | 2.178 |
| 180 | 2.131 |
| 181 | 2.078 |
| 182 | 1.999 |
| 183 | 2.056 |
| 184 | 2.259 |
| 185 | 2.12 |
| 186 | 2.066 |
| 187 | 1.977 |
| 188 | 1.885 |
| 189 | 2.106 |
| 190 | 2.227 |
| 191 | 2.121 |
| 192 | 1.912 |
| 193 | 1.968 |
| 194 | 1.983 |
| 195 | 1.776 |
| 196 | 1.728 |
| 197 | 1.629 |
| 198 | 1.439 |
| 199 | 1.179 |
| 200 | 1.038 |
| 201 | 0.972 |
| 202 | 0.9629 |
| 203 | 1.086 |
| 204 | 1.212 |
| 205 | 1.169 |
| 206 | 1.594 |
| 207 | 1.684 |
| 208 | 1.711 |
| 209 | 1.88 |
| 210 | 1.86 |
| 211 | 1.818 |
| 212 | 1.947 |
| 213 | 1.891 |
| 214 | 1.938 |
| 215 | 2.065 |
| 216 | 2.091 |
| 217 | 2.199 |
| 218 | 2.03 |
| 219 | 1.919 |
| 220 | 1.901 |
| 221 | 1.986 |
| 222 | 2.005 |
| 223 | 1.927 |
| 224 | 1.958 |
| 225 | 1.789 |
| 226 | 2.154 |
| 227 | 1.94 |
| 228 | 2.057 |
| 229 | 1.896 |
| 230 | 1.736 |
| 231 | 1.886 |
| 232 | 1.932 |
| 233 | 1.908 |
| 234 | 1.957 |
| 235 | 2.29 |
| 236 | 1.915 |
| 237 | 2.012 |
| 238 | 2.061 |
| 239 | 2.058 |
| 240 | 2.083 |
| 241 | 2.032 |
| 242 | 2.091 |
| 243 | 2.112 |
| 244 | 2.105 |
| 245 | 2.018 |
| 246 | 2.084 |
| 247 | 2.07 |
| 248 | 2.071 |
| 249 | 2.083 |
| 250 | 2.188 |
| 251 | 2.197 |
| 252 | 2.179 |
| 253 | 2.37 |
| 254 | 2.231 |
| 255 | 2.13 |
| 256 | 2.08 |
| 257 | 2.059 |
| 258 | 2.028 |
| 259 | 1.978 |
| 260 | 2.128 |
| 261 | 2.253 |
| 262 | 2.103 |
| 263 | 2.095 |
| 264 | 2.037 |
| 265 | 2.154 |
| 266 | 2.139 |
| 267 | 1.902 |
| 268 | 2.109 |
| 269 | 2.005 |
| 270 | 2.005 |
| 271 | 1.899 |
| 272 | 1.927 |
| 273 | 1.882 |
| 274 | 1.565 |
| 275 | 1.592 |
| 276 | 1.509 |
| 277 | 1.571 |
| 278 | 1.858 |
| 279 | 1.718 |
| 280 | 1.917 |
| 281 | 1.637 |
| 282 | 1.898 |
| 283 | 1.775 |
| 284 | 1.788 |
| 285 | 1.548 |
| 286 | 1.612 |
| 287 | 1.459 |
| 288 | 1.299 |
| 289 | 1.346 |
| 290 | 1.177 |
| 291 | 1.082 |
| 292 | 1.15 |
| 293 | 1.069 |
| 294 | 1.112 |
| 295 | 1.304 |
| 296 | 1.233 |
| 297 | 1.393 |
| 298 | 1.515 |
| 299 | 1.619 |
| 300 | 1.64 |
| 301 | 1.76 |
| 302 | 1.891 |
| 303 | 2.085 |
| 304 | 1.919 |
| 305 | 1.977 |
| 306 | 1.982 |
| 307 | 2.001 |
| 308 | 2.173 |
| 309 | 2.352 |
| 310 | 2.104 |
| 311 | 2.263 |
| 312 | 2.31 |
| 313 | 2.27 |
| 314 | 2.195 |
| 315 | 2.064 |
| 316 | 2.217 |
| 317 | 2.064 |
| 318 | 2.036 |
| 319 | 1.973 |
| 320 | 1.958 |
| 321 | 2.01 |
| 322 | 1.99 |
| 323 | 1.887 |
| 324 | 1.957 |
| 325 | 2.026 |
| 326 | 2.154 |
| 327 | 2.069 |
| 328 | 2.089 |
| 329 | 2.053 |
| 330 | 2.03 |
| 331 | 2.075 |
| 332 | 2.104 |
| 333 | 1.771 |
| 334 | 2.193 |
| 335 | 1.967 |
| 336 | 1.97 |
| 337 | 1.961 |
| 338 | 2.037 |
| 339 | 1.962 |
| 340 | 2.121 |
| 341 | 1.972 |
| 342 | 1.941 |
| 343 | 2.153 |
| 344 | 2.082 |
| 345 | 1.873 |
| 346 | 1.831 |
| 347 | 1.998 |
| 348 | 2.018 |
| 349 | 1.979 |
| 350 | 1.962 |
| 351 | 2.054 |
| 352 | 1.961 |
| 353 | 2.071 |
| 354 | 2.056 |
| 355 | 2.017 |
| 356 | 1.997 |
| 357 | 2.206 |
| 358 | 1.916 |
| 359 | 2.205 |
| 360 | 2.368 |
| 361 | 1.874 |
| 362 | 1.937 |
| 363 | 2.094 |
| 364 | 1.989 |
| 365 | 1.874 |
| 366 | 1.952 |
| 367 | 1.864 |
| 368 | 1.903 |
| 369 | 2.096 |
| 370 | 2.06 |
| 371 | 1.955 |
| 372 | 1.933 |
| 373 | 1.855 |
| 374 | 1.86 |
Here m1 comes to 0.21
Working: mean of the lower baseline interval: 1.73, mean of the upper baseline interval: 2.03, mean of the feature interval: 1.58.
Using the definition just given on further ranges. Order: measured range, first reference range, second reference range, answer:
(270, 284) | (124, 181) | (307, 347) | 0.187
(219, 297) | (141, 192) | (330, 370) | 0.110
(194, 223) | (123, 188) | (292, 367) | 0.244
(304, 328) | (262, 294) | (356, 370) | -0.134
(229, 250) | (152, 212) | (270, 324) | -0.098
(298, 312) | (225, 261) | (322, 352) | 0.026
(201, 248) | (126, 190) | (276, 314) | 0.028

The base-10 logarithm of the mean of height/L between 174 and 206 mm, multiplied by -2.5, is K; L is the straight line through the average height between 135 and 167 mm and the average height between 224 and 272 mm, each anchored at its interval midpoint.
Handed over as 0.16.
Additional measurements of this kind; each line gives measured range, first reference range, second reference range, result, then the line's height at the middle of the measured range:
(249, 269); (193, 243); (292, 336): -0.14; 1.86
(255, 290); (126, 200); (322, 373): 0.12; 2.05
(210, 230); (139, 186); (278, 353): 0.04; 2.04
